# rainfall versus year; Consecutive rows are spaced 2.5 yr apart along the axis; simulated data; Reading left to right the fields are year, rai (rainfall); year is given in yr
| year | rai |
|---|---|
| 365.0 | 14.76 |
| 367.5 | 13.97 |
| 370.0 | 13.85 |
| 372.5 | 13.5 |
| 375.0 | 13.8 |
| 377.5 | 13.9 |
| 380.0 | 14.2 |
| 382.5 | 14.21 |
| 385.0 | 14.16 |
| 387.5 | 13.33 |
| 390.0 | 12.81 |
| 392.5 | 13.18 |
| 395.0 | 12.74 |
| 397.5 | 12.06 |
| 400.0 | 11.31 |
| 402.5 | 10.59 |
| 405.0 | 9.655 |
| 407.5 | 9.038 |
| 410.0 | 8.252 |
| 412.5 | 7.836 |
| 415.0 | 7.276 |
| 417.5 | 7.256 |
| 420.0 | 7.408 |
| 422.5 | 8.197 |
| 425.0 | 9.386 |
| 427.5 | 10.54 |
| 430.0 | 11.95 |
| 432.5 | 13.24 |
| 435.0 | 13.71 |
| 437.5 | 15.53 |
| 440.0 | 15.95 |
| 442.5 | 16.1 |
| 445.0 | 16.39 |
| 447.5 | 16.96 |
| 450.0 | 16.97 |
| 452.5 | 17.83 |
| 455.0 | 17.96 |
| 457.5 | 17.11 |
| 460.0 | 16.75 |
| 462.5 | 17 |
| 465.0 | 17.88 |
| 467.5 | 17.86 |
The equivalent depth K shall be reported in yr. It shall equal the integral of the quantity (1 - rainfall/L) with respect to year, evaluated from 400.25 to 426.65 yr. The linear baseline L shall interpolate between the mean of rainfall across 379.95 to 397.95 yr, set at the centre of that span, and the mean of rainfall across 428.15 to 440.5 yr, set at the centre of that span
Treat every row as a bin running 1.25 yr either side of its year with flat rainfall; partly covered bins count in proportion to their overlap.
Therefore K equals 9.6 yr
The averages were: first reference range 13.3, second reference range 13.8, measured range 8.63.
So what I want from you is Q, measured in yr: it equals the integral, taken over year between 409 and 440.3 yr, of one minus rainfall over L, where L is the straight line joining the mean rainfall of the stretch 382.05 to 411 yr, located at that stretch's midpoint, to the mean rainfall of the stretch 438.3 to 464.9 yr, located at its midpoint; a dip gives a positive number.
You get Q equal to 9.0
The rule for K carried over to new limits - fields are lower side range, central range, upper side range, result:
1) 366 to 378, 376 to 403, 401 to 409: -3.16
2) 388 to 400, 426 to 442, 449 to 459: 2.36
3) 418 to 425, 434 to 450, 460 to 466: -4.22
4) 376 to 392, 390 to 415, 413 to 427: 1.00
